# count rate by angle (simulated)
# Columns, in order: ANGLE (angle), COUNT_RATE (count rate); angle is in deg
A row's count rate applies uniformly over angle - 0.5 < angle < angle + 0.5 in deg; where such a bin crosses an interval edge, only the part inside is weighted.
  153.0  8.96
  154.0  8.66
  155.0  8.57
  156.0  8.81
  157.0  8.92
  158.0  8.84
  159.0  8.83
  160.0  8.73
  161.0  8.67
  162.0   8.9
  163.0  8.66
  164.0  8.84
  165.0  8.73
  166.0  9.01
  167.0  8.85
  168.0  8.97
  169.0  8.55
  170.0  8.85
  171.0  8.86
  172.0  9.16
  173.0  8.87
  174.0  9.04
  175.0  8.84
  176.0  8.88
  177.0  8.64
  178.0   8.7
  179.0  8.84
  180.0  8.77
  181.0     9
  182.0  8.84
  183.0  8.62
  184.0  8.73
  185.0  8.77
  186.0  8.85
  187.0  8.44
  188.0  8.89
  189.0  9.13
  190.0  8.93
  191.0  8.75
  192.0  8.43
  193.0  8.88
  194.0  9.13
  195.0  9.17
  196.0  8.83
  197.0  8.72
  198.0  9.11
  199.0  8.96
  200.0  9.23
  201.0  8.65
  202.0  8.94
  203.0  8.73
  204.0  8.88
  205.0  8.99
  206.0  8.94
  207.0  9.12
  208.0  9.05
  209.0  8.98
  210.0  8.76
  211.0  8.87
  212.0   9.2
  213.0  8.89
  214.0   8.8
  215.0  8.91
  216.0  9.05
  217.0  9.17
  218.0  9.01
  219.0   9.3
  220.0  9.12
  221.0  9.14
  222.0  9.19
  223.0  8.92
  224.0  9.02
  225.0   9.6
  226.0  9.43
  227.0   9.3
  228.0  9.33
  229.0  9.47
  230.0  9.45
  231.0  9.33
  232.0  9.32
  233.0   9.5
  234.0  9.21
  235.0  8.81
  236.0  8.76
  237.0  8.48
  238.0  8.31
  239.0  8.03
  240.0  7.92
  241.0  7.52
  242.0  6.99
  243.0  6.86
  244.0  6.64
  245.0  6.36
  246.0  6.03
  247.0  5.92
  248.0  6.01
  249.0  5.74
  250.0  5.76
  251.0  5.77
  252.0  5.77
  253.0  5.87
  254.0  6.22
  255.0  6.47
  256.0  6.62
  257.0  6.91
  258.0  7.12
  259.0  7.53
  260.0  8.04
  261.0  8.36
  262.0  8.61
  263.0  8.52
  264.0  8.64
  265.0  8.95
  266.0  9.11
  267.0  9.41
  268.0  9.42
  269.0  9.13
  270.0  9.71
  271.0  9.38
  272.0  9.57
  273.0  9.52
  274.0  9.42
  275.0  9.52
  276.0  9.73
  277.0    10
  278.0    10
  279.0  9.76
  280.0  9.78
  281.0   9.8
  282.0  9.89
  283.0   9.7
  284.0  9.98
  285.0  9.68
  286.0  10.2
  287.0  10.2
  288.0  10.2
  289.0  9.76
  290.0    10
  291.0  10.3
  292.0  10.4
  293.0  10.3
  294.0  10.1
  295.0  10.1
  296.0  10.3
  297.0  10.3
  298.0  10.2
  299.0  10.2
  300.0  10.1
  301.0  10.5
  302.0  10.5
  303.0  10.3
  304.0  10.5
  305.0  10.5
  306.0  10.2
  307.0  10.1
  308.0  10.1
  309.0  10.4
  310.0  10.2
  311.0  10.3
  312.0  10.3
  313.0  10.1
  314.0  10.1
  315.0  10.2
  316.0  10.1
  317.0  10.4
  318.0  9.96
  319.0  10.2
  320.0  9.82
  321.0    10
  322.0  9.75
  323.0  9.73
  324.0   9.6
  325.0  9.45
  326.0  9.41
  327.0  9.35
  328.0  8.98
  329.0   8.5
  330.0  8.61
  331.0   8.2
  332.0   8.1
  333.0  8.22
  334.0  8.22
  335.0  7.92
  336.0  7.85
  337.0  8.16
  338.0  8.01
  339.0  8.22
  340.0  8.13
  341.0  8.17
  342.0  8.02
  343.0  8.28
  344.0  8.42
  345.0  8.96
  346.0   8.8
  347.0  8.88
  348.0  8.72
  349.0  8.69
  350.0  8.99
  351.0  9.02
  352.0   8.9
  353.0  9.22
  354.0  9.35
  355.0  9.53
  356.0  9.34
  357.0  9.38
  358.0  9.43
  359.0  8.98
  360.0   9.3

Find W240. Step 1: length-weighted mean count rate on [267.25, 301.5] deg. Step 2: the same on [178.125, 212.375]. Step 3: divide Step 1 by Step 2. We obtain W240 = 1.12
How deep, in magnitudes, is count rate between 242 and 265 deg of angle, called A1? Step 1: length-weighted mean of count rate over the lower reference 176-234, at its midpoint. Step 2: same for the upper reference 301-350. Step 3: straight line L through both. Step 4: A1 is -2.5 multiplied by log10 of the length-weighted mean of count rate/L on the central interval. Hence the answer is 0.31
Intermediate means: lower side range 9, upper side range 9.29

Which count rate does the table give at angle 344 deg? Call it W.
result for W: 8.42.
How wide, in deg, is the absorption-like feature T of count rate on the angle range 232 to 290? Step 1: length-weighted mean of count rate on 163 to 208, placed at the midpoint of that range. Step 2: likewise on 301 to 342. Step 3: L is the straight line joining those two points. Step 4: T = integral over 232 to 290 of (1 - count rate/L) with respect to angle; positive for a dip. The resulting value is 5.2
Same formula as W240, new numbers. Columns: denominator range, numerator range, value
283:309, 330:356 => 0.84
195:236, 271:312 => 1.11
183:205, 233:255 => 0.79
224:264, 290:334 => 1.28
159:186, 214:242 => 1.01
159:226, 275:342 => 1.08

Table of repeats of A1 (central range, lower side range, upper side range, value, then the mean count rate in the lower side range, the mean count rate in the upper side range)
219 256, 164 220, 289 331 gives 0.180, 8.9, 9.99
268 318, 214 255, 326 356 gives -0.199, 8.05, 8.59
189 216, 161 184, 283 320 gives 0.027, 8.83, 10.2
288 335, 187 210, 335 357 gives -0.131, 8.91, 8.65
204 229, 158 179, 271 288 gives 0.019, 8.83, 9.8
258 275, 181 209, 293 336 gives 0.057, 8.88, 9.75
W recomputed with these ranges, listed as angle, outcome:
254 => 6.22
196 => 8.83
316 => 10.1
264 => 8.64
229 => 9.47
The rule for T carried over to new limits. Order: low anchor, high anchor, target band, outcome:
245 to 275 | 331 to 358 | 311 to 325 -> -2.83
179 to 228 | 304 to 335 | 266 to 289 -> -0.81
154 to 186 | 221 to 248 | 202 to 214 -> -0.57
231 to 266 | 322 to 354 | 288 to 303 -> -3.95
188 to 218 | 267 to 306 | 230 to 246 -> 2.14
